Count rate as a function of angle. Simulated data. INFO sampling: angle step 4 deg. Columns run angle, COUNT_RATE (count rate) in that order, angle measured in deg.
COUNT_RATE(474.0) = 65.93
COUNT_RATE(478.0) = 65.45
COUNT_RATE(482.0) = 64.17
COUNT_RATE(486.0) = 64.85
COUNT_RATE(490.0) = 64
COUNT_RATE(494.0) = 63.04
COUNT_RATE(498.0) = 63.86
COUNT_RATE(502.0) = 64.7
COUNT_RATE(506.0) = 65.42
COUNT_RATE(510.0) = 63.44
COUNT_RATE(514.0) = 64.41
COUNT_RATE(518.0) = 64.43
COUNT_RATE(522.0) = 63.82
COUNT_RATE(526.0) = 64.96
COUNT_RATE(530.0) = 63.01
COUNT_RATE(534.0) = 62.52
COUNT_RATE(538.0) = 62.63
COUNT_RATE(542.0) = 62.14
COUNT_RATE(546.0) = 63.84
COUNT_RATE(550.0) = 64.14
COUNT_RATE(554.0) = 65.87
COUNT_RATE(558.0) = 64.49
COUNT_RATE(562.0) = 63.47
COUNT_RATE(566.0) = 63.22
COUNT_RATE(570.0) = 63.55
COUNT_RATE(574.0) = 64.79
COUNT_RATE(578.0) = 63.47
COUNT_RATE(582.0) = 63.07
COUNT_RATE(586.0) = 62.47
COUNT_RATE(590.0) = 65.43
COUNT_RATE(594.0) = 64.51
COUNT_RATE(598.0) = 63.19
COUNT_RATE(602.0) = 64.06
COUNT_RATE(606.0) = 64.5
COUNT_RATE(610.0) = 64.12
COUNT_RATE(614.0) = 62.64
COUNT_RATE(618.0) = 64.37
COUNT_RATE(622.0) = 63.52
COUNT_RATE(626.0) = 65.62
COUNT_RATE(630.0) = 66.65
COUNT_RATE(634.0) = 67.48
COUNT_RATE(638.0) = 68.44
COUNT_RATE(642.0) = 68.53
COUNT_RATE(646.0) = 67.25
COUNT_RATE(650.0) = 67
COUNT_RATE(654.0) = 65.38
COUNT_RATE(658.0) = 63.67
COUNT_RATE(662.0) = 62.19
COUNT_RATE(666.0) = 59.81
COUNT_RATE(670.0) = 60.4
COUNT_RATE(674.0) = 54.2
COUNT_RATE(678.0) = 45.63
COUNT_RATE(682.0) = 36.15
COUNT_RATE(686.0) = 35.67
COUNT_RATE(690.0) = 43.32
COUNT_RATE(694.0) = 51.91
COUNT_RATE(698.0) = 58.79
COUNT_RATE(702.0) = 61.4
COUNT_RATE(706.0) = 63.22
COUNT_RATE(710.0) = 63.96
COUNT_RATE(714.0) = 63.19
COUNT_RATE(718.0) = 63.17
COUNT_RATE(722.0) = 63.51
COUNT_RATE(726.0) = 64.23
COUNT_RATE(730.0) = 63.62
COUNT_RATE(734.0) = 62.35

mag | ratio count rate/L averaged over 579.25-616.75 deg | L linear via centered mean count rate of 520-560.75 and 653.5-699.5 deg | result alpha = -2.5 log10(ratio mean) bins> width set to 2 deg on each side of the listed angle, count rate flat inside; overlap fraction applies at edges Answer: -0.08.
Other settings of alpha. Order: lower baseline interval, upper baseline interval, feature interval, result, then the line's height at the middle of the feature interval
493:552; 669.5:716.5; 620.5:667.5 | -0.17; 56.1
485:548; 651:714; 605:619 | -0.09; 59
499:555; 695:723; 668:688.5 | 0.32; 62.4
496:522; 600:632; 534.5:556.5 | 0.01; 64.4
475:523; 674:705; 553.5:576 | -0.09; 58.9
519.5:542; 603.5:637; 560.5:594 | 0.01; 64.2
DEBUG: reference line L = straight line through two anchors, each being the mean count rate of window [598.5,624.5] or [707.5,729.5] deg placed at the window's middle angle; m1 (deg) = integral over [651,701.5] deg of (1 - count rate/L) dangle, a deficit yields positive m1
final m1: 8.0 deg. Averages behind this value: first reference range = 63.9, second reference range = 63.6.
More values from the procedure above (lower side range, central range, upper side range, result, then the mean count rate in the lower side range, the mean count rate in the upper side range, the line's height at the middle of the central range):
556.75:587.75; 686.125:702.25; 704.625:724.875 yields 3.2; 63.6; 63.5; 63.5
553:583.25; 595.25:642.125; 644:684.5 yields -3.4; 64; 57.9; 60.8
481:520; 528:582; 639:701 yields -1.7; 64.2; 56.3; 61.7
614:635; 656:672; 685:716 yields -0.3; 65.2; 55.8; 60.3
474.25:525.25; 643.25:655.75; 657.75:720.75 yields -2.1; 64.4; 55.3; 57.2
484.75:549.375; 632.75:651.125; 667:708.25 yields -4.4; 63.8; 51.4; 54.7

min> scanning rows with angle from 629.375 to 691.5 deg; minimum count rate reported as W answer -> 35.67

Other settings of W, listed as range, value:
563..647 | 62.47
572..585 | 63.07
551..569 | 63.22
